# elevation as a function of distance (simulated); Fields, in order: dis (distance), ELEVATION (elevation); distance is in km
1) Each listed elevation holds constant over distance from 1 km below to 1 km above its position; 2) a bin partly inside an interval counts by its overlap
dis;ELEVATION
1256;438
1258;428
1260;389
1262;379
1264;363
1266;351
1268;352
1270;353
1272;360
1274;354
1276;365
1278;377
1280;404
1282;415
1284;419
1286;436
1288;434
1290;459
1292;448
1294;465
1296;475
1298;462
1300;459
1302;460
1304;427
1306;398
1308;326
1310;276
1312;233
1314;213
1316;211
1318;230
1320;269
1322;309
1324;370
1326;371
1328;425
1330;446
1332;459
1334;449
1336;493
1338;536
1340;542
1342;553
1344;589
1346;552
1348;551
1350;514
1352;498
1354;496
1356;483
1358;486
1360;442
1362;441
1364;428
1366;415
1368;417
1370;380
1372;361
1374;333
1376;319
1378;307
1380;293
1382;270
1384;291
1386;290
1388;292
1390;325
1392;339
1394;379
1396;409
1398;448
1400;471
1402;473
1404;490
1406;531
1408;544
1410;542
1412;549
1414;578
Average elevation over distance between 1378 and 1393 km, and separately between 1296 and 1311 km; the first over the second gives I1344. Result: 0.74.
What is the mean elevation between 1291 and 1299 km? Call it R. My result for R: 462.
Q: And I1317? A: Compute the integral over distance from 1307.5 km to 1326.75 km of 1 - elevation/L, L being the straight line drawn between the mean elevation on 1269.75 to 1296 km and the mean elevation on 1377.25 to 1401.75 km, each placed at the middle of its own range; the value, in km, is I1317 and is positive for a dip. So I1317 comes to 5.5 km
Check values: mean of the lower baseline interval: 411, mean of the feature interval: 278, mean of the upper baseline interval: 347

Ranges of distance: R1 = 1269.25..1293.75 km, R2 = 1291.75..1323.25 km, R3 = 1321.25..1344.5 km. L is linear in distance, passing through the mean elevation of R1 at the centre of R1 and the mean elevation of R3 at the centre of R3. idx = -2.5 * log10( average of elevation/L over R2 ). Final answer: 0.22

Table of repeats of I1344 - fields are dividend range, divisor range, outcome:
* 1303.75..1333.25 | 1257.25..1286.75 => 0.86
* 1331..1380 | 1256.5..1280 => 1.22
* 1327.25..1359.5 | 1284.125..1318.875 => 1.33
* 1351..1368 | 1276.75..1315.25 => 1.15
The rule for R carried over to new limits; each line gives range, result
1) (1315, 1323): 255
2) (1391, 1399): 394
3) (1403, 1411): 527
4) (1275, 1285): 396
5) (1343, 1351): 552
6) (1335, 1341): 524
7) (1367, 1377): 362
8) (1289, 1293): 454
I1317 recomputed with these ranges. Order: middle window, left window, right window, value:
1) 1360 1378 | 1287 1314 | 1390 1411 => 2.2 km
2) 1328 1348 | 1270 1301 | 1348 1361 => -1.5 km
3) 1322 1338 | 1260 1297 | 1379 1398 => -2.8 km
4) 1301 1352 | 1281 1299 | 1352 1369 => 4.6 km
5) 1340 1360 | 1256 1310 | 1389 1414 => -3.8 km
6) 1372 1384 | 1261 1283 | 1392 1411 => 3.8 km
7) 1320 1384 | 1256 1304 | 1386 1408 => -2.8 km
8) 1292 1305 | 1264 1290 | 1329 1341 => -1.0 km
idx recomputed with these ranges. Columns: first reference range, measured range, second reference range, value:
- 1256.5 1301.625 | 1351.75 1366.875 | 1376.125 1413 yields -0.144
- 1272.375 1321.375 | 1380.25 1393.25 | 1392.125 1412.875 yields 0.461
